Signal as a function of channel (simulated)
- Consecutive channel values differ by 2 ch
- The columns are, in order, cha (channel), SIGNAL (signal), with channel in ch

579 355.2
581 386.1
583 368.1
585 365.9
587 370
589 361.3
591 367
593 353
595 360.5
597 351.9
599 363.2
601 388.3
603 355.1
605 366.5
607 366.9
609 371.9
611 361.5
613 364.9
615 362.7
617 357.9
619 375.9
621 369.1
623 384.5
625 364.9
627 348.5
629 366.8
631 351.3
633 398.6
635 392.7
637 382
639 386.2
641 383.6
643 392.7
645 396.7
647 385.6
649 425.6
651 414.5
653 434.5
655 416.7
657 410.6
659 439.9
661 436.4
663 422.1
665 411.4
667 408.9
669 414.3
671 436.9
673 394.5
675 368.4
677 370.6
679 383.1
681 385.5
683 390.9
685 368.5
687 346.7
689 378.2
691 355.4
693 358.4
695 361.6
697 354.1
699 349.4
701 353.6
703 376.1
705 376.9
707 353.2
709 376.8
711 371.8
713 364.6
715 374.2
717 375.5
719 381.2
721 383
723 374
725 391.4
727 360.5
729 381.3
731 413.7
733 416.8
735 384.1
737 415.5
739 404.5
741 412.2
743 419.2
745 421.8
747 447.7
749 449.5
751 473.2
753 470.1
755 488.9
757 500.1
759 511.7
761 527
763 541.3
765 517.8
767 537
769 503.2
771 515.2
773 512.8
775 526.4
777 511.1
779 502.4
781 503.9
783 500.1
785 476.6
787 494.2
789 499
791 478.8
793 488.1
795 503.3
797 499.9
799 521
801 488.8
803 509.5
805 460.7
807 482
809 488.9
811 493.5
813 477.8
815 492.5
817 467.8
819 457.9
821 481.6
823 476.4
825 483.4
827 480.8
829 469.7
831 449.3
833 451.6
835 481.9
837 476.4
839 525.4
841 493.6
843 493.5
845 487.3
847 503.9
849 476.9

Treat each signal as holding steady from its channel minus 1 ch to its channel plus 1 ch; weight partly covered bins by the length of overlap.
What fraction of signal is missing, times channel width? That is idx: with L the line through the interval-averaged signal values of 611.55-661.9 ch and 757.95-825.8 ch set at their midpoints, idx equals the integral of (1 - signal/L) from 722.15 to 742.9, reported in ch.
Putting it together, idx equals 2.7 ch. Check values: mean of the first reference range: 389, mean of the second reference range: 498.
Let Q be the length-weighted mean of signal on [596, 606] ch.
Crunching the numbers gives 365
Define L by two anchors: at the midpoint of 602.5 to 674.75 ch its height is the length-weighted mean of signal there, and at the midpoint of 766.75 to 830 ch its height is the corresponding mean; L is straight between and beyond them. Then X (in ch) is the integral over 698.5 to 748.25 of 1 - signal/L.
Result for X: 6.4 ch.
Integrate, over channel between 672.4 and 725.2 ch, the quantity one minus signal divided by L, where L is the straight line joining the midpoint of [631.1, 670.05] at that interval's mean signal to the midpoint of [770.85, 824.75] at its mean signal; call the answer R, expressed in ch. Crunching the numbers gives 7.79 ch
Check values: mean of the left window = 407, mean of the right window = 492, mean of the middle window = 371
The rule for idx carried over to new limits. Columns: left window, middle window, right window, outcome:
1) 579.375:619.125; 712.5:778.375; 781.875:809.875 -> 2.06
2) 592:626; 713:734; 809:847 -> 2.06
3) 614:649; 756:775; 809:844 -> -3.01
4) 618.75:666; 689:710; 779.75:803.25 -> 3.48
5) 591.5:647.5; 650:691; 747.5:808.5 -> 1.13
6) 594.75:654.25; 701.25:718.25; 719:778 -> 2.37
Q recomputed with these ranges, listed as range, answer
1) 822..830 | 478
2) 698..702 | 352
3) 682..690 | 371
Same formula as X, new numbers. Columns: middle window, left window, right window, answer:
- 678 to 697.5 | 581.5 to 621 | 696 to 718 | -0.15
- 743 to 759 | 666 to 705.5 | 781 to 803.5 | -0.51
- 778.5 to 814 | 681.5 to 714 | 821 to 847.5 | -3.42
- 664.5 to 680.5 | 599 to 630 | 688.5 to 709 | -1.50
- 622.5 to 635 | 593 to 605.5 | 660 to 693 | 0.12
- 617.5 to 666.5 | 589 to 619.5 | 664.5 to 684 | -1.74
